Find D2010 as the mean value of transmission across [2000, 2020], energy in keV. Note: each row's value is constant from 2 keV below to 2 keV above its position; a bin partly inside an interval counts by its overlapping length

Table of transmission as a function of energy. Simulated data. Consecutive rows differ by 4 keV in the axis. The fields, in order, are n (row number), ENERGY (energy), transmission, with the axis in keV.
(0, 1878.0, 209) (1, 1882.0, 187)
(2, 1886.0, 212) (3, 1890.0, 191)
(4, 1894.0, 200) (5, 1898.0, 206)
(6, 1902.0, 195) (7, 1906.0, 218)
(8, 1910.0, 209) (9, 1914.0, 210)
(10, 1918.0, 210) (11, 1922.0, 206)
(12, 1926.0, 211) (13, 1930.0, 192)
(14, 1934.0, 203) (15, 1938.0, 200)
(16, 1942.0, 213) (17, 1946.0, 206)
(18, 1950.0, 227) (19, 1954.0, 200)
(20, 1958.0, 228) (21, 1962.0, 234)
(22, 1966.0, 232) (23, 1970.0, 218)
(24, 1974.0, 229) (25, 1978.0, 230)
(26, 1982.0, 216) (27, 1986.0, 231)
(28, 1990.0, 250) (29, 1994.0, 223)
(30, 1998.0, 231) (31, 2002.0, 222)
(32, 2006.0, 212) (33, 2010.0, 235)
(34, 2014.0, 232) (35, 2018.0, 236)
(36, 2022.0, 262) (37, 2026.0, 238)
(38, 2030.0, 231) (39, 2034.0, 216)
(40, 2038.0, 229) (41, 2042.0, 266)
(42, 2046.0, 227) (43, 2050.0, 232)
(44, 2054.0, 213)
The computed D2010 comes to 227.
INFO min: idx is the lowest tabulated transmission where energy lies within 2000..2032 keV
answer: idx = 212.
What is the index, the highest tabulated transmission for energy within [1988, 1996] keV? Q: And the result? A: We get 250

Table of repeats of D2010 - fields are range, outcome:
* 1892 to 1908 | 205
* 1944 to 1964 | 219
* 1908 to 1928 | 209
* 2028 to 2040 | 225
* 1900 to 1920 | 208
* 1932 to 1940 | 202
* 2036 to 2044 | 248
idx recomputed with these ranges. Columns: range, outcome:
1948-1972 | 200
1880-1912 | 187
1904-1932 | 192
